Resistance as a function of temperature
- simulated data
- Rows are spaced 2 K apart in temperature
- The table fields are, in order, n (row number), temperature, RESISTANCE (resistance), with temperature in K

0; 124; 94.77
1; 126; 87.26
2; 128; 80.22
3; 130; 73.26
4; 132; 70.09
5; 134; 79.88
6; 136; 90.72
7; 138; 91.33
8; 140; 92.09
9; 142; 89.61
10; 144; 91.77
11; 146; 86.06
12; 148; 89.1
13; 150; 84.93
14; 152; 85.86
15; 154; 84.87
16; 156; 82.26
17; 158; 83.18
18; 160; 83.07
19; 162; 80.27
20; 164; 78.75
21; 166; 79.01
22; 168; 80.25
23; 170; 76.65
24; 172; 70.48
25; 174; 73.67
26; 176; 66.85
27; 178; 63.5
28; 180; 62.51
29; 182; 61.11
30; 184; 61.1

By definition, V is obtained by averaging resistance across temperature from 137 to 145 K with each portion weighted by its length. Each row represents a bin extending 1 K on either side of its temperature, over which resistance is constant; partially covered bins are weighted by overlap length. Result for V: 91.2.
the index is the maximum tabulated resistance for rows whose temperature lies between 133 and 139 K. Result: 91.33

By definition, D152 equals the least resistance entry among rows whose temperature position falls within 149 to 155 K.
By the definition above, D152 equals 84.87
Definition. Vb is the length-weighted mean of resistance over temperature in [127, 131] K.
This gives 76.7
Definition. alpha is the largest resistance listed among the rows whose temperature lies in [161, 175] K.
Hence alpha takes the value 80.27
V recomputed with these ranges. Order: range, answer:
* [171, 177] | 70.3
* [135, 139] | 91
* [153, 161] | 83.3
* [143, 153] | 87.5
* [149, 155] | 85.2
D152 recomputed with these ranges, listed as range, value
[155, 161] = 82.26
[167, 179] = 63.5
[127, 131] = 73.26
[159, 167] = 78.75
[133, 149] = 79.88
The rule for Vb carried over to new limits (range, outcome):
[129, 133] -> 71.7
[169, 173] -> 73.6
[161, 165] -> 79.5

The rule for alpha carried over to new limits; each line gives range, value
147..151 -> 89.1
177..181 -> 63.5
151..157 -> 85.86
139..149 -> 92.09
